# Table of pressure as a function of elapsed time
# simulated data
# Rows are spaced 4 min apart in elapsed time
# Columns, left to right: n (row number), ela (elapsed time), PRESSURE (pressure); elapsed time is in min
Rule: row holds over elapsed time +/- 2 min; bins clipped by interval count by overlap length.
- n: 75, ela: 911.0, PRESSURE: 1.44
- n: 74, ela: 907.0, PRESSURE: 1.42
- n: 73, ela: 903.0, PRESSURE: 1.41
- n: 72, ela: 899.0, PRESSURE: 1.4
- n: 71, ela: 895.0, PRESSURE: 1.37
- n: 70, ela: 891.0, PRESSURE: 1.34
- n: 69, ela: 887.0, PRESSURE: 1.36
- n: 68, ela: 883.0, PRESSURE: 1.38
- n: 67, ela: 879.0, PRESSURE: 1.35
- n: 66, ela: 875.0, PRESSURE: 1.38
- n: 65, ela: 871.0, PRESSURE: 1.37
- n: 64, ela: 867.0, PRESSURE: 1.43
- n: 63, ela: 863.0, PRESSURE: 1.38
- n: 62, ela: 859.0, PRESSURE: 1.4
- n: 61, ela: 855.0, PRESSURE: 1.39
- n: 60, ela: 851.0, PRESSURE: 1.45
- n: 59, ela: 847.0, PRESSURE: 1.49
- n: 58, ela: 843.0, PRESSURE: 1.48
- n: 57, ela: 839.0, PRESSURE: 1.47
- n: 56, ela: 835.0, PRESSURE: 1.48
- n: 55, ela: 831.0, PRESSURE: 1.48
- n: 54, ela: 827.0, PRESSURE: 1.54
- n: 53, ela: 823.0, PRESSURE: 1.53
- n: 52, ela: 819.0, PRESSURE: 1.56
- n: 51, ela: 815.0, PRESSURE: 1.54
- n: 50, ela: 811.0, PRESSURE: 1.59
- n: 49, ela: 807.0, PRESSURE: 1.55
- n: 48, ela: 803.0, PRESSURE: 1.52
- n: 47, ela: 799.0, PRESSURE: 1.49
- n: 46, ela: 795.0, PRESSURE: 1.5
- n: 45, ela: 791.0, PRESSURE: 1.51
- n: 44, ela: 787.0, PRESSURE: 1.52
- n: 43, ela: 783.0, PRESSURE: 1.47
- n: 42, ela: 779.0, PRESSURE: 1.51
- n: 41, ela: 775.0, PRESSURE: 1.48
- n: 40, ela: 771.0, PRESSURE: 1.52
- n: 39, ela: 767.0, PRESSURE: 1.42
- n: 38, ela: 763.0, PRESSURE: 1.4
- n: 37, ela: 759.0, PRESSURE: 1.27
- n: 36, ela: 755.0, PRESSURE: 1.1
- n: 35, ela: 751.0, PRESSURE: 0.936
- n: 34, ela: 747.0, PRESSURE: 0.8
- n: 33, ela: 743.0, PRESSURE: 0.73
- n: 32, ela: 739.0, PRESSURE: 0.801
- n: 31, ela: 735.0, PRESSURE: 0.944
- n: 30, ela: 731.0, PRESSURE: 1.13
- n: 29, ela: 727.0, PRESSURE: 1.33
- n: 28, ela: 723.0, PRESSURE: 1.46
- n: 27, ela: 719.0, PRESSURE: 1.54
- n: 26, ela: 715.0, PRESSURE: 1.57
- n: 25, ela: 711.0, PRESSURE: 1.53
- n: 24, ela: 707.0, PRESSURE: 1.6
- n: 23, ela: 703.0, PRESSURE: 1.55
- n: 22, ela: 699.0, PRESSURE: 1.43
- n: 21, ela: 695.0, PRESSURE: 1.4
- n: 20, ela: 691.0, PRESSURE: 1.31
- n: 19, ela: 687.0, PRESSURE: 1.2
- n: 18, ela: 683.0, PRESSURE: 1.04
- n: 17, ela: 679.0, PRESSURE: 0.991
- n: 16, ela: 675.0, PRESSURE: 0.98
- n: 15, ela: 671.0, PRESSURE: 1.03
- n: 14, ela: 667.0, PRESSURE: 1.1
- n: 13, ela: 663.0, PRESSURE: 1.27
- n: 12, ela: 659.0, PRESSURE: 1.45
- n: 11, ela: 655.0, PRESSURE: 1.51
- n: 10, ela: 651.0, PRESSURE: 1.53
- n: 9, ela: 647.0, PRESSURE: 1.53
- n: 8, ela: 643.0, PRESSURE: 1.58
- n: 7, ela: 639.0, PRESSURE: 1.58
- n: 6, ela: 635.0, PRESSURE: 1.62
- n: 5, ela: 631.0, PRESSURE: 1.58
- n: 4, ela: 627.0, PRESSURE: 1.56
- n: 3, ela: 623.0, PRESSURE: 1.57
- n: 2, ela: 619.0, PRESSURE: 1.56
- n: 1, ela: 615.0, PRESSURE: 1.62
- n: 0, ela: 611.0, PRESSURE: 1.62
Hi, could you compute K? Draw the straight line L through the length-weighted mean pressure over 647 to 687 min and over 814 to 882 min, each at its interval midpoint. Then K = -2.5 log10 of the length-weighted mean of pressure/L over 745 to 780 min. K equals 0.070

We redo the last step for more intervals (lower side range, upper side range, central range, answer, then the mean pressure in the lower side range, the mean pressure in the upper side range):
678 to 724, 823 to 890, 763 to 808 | -0.061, 1.39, 1.43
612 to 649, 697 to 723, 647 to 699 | 0.233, 1.58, 1.53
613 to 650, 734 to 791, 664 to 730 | 0.063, 1.58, 1.22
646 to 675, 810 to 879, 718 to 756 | 0.278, 1.31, 1.46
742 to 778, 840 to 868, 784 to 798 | -0.176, 1.21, 1.43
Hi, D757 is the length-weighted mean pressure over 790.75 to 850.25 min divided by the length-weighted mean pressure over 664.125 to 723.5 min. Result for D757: 1.15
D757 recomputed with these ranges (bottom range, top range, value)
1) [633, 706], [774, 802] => 1.12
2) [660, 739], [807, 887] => 1.14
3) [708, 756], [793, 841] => 1.30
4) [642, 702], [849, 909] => 1.08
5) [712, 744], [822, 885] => 1.18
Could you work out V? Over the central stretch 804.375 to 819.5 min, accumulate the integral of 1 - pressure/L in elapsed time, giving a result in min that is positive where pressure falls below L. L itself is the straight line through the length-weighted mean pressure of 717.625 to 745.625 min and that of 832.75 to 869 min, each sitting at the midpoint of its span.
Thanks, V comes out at -2.5 min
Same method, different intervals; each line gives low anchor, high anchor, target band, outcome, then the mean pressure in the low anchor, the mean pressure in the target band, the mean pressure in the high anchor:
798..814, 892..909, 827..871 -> 0.9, 1.54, 1.45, 1.4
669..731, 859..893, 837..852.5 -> -1.2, 1.32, 1.47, 1.38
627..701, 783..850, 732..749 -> 7.0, 1.35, 0.837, 1.51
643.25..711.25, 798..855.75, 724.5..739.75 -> 3.3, 1.32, 1.09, 1.51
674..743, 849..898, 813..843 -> -3.5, 1.27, 1.51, 1.38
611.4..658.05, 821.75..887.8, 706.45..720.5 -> -0.3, 1.57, 1.56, 1.43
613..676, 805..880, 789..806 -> -0.5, 1.45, 1.51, 1.47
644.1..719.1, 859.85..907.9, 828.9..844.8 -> -1.2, 1.34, 1.48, 1.38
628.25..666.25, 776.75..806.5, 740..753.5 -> 6.0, 1.5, 0.831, 1.51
